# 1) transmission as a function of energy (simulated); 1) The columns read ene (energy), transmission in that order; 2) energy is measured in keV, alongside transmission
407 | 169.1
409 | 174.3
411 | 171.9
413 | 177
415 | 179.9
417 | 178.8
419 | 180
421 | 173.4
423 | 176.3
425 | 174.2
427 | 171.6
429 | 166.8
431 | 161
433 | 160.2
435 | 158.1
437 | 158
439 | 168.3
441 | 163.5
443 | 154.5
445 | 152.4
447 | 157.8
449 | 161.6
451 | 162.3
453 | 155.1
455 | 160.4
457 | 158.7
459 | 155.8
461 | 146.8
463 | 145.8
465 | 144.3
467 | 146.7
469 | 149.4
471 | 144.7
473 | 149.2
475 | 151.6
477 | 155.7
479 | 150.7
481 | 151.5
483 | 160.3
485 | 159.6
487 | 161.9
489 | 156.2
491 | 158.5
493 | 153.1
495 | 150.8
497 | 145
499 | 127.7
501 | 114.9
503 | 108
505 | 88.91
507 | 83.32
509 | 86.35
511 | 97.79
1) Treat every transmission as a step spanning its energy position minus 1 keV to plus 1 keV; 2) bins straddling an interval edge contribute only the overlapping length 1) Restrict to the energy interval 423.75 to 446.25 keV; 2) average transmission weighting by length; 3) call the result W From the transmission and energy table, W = 163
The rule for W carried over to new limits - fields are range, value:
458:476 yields 148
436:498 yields 155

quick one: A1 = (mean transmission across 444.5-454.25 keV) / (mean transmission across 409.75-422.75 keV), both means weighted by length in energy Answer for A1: 0.9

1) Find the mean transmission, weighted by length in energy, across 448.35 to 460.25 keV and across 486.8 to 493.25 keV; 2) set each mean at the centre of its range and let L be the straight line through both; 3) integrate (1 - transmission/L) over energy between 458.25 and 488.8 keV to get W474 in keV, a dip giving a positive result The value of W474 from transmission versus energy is 1.2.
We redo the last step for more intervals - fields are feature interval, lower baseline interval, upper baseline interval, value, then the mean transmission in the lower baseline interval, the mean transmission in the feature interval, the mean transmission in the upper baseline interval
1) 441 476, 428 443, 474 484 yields 1.02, 162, 153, 154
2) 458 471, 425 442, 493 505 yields -0.08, 164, 148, 128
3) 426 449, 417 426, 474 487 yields 1.28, 176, 161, 155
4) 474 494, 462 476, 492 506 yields -2.76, 147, 156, 127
